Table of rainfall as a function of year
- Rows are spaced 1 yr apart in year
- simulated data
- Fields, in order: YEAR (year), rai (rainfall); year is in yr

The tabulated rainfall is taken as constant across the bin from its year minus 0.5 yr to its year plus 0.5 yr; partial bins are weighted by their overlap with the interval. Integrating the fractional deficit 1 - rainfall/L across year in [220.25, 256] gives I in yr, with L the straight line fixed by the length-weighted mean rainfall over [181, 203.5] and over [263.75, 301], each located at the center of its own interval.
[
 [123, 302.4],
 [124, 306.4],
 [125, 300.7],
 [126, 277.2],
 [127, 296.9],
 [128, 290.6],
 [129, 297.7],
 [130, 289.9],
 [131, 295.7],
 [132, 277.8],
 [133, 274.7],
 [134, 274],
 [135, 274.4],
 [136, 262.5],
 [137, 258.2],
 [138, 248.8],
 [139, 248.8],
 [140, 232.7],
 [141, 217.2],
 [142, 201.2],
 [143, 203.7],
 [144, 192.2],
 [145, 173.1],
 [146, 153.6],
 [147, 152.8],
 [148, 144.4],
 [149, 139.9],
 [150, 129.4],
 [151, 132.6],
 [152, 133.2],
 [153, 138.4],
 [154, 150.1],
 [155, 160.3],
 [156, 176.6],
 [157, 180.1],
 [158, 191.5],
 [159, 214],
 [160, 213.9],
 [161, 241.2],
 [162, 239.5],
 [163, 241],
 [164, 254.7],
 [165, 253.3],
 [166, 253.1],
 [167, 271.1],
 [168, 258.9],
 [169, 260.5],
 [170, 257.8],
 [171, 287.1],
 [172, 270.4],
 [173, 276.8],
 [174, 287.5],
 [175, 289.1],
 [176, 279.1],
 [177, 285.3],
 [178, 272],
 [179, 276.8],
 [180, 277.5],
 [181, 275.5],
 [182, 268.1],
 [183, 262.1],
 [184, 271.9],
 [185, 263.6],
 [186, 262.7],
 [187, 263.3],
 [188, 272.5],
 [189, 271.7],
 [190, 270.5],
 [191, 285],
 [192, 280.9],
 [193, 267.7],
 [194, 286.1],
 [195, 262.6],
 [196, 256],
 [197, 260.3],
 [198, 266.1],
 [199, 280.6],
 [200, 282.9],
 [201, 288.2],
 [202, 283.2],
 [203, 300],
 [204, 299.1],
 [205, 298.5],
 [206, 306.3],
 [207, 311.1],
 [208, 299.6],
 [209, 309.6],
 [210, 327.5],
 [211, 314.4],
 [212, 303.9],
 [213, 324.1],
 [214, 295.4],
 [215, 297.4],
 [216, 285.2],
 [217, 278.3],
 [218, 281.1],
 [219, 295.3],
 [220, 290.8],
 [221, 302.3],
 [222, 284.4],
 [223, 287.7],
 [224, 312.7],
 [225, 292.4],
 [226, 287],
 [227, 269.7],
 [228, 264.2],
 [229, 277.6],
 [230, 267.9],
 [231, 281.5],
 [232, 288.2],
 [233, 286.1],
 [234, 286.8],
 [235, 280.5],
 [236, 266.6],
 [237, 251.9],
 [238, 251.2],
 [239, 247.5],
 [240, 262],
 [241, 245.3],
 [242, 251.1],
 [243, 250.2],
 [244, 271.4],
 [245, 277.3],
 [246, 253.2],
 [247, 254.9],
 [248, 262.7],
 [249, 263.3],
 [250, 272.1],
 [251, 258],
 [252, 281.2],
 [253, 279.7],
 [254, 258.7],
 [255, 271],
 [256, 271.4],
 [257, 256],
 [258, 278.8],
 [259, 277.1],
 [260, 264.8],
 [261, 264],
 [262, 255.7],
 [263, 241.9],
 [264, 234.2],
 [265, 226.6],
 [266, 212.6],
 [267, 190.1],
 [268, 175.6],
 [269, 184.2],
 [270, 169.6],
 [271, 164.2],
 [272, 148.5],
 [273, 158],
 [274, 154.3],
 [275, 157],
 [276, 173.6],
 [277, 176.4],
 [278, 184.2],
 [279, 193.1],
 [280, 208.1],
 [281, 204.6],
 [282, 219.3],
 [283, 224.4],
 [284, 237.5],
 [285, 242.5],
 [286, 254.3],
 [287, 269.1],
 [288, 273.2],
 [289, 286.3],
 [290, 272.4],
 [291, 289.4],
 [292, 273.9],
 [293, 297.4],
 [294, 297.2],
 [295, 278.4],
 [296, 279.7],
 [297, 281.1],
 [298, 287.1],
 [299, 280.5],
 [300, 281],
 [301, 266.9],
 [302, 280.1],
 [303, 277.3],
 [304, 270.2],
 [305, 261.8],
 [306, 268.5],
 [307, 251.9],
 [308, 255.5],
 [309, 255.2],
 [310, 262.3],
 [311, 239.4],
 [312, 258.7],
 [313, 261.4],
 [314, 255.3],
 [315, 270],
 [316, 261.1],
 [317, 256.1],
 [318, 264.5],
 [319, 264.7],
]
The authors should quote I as -3.00 yr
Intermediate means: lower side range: 273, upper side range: 229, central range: 272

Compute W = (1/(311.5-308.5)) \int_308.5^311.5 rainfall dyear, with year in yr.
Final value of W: 252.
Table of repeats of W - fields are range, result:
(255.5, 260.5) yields 270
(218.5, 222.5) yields 293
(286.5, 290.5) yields 275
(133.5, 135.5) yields 274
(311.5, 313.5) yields 260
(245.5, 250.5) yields 261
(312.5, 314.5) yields 258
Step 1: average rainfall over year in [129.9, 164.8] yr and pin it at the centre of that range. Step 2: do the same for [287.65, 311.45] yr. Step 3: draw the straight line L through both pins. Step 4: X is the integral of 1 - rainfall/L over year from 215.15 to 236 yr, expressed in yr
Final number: -3.7 yr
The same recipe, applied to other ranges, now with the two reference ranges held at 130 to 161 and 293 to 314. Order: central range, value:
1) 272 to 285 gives 3.4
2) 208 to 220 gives -3.5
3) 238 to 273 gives 1.0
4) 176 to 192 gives -3.8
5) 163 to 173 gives -2.3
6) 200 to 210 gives -3.1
